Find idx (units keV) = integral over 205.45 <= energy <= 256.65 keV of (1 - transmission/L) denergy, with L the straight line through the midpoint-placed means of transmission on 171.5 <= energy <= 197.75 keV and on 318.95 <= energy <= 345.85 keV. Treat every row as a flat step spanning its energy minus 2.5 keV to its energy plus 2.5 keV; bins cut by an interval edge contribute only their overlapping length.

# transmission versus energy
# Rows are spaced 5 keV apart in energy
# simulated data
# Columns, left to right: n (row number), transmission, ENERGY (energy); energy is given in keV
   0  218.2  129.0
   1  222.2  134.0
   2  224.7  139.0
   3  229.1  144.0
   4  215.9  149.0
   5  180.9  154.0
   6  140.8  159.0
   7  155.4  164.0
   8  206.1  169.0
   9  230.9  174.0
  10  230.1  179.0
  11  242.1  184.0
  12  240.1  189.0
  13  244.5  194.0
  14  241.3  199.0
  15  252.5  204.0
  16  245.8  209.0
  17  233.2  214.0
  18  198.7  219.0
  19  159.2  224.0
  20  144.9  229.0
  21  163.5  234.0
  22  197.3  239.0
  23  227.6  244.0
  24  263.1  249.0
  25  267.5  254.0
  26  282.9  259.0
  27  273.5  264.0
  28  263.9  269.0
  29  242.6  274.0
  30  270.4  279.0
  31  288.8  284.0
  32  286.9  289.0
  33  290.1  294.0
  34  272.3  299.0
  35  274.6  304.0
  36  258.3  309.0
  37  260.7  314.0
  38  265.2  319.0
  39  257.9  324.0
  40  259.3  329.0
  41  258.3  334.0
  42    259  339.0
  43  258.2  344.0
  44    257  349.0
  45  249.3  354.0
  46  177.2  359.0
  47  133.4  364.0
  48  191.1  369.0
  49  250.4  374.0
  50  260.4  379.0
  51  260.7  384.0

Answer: 7.0 keV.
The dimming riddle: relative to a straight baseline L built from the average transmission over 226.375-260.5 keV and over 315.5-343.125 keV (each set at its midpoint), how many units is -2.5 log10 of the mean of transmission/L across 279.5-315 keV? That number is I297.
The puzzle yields -0.13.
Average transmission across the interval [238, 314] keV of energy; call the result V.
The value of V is 265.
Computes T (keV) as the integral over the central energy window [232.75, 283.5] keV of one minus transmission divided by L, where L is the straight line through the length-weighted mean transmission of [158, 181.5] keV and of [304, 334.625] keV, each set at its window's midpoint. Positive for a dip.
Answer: -3.01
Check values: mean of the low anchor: 196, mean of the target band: 249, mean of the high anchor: 261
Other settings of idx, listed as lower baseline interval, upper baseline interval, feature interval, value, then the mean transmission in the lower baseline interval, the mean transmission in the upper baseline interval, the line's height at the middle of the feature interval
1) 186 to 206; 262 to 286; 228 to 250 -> 5.0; 244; 267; 257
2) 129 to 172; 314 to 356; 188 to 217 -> -3.6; 199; 258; 215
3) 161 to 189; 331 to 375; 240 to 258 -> -2.6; 214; 226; 219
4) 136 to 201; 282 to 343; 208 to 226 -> 1.9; 214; 269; 232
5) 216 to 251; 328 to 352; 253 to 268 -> -4.6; 193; 258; 210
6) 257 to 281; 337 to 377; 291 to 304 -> -1.5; 266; 222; 252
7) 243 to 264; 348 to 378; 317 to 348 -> -4.8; 264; 210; 225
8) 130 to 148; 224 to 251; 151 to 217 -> -2.8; 224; 194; 210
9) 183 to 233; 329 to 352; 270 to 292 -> -2.9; 218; 258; 240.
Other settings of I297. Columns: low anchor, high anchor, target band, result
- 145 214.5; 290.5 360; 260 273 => -0.105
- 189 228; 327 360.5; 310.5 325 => -0.081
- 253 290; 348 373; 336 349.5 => -0.198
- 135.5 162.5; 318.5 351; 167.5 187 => -0.108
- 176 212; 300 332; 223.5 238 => 0.480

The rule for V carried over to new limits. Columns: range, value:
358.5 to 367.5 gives 154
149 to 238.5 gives 207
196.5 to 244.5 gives 206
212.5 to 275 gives 224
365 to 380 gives 221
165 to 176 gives 209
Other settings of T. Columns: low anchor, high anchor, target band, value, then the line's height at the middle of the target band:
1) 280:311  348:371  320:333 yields -1.1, 240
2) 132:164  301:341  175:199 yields -3.0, 213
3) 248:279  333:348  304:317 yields -0.1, 261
